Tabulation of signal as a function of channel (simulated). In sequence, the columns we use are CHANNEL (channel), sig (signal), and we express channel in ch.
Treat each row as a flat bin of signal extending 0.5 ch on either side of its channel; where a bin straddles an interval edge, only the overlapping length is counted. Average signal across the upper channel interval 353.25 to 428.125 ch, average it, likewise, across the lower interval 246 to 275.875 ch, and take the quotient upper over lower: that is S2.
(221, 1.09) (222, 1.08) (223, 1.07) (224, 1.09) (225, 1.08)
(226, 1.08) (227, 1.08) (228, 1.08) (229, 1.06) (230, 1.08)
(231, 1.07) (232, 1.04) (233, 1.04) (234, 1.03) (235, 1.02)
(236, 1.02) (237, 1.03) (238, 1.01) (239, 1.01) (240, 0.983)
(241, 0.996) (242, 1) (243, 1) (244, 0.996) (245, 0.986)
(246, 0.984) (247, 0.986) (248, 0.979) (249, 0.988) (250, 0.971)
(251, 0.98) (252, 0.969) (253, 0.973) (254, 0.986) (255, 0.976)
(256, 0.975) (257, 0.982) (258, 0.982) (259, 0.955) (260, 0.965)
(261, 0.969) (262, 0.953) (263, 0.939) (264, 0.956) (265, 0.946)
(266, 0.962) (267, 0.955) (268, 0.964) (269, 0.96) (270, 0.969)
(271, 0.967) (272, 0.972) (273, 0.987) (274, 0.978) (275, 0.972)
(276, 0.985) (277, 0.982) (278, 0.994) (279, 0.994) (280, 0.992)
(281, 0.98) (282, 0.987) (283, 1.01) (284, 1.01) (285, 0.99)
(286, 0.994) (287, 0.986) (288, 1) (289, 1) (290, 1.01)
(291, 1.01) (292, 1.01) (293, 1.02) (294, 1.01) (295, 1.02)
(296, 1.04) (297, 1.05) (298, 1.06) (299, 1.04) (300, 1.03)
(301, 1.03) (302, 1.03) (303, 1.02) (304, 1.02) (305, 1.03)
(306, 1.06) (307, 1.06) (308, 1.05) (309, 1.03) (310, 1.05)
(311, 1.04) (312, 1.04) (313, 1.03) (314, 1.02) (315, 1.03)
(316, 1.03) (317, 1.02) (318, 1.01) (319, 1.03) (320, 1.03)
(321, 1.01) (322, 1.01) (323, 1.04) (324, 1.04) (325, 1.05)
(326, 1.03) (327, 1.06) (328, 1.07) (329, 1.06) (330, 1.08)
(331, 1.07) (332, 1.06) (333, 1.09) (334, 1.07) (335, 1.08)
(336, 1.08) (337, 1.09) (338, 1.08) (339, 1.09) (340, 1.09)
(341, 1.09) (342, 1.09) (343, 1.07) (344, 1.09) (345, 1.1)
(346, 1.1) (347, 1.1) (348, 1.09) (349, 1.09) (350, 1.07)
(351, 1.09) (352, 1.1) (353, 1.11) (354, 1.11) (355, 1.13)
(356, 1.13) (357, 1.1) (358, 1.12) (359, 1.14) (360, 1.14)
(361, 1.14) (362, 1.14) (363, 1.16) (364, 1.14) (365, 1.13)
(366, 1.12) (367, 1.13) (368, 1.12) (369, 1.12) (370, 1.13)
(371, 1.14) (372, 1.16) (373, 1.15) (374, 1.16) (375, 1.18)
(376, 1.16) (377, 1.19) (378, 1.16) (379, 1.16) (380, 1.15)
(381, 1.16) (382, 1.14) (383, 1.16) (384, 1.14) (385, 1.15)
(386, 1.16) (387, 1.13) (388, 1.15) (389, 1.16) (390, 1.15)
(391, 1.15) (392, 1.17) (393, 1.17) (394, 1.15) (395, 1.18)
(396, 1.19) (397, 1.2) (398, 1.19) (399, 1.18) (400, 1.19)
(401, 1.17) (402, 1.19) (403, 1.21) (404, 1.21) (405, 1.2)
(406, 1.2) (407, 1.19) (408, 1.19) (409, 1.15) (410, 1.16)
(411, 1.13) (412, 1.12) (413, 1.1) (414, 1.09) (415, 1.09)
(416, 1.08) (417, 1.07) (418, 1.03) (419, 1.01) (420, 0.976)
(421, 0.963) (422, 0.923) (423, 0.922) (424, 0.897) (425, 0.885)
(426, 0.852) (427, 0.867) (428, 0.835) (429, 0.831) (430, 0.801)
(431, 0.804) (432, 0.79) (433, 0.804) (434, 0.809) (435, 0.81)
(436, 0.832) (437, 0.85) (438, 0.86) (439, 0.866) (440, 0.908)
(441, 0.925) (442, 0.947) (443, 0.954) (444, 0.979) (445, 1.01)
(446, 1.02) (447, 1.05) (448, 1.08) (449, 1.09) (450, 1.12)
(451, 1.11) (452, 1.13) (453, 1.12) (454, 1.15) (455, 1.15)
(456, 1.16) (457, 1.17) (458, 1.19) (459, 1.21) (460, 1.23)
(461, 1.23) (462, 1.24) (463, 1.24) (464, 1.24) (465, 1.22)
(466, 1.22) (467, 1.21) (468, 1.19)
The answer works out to 1.2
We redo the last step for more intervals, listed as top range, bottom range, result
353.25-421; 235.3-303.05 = 1.15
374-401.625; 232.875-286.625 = 1.18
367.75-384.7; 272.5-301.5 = 1.15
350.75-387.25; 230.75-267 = 1.15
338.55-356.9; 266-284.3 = 1.12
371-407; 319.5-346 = 1.10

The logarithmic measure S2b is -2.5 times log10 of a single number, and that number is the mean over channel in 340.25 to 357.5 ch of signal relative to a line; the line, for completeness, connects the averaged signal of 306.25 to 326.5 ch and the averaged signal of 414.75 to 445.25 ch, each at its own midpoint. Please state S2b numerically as -0.10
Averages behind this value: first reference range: 1.03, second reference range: 0.907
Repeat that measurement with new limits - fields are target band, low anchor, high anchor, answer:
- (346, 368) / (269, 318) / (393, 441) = -0.10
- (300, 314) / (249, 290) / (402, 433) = -0.05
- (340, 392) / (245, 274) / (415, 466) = -0.14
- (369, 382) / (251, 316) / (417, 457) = -0.19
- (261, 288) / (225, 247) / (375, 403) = 0.09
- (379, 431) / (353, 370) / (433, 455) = -0.04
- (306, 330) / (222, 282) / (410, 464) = -0.04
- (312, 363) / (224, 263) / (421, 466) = -0.07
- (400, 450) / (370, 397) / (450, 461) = 0.16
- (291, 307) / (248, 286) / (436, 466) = -0.04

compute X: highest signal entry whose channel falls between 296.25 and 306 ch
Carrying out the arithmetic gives 1.06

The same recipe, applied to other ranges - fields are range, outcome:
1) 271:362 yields 1.14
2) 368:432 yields 1.21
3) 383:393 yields 1.17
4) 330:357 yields 1.13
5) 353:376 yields 1.18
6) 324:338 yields 1.09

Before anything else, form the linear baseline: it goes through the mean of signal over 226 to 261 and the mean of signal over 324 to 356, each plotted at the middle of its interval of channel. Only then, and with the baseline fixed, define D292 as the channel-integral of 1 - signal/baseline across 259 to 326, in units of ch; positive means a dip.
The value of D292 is 2.5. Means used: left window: 1.01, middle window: 1.01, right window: 1.08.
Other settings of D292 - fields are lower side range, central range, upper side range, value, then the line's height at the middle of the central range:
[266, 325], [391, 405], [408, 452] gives -3.0 ch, 0.978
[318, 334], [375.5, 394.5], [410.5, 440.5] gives -3.5 ch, 0.976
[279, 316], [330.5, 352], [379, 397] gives 0.0 ch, 1.09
